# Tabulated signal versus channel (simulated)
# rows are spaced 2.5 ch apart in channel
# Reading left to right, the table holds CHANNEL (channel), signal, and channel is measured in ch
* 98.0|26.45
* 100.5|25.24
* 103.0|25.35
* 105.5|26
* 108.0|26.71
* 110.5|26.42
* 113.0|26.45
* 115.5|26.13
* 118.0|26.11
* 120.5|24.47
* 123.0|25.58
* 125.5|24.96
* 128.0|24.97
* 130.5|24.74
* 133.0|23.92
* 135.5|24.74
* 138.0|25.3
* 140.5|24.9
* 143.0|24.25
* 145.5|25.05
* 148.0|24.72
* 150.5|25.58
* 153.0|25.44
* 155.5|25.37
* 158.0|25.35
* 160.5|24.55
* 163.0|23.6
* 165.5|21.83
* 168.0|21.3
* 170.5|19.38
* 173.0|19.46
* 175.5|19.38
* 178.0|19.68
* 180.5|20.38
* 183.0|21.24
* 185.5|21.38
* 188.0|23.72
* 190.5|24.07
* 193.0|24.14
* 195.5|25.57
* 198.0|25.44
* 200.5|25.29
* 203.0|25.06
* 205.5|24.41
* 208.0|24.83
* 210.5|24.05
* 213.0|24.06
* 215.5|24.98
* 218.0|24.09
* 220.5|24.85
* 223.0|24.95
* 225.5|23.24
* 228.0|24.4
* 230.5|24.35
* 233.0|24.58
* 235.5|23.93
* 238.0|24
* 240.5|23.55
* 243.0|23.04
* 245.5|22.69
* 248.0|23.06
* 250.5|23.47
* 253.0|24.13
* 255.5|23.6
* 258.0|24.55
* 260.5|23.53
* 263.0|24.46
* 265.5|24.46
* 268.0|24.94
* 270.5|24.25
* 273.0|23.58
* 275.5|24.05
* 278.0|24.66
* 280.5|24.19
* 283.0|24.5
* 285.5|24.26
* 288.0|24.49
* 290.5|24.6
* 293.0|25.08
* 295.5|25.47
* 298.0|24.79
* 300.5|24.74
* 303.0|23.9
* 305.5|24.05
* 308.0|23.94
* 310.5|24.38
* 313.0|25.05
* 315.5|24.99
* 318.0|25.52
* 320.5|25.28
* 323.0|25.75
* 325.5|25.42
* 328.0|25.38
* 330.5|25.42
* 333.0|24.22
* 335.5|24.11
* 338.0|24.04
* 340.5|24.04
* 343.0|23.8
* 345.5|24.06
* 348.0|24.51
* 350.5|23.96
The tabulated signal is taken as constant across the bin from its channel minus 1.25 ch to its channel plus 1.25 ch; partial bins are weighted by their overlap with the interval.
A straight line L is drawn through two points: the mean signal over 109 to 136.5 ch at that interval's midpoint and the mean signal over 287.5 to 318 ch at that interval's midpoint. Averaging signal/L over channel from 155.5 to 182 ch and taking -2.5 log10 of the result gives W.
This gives 0.16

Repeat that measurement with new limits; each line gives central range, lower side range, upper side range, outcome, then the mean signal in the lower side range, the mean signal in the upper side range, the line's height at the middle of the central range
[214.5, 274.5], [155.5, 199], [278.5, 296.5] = -0.01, 22.4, 24.6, 23.8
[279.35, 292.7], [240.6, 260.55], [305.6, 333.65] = -0.01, 23.5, 25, 24.3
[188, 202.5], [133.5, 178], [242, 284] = -0.05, 23.4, 24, 23.6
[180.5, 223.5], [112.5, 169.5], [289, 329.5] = 0.03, 24.7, 24.9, 24.8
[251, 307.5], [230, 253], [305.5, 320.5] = -0.01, 23.6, 24.8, 24.2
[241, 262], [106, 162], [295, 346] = 0.06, 25.3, 24.7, 24.9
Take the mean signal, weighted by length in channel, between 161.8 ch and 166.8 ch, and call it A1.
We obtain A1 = 22.7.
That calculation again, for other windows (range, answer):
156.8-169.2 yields 23.3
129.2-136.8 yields 24.5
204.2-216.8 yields 24.5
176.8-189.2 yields 21.3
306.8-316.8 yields 24.6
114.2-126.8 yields 25.5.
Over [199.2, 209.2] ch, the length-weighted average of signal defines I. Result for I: 24.9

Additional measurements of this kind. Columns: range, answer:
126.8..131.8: 24.8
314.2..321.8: 25.3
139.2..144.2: 24.6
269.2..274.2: 23.9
